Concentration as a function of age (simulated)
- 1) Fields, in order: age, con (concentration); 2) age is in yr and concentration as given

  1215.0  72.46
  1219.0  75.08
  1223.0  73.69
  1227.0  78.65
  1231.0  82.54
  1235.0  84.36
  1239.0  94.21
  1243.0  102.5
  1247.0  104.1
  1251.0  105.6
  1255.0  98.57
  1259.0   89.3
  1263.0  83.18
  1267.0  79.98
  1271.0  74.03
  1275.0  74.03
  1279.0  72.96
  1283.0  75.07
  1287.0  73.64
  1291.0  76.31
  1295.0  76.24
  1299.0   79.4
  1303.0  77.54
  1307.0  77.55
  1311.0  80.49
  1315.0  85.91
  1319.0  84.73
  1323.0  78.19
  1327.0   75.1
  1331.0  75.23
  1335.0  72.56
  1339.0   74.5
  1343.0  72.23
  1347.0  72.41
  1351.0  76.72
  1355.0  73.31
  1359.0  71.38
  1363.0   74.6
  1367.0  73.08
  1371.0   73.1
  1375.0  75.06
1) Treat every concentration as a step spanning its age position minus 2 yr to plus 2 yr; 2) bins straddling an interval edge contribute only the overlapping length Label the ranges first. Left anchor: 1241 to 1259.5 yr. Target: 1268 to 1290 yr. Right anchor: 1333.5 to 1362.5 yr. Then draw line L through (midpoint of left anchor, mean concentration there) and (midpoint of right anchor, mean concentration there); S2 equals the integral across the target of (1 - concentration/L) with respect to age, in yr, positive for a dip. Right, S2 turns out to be 4.4 yr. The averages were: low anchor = 101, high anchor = 73.4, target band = 74.3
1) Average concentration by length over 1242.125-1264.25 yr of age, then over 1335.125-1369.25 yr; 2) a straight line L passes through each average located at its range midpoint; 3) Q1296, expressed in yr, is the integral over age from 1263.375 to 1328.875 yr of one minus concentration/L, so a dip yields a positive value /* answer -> 6.79 yr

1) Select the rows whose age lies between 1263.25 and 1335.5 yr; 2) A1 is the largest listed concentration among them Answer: 85.91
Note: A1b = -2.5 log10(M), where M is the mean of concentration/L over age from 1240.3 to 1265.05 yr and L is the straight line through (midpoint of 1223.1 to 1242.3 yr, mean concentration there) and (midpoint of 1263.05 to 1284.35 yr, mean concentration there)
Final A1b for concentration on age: -0.20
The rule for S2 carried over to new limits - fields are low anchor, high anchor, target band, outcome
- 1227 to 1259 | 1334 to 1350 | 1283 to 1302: 1.70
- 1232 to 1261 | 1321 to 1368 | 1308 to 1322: -0.36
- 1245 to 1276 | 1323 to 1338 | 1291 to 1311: 0.74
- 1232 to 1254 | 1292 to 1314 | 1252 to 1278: 2.02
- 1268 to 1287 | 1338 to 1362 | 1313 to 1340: -1.63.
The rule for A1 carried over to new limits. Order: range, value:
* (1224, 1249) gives 104.1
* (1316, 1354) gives 84.73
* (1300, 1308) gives 77.55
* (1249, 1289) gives 105.6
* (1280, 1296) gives 76.31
